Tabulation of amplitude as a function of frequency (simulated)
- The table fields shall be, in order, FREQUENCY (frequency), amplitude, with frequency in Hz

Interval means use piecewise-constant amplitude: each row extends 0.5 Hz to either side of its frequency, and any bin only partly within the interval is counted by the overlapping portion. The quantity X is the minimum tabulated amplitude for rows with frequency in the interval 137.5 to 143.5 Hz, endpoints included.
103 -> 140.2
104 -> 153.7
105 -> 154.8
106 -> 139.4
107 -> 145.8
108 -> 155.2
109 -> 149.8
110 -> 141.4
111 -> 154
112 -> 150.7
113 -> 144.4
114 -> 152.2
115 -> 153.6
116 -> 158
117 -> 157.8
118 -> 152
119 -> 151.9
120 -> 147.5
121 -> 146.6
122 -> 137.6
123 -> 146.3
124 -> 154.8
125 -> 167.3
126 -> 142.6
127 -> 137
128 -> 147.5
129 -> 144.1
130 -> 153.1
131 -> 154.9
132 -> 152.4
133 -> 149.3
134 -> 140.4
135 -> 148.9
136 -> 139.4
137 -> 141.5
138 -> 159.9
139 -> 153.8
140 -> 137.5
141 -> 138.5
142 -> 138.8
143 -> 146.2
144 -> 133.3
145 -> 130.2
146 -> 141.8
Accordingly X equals 137.5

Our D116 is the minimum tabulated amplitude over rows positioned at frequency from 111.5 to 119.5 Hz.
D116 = 144.4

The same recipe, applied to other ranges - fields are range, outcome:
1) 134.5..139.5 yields 139.4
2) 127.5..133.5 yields 144.1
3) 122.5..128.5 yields 137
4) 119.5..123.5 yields 137.6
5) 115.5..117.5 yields 157.8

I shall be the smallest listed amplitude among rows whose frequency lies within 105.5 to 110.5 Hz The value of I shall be 139.4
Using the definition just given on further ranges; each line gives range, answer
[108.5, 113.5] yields 141.4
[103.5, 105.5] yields 153.7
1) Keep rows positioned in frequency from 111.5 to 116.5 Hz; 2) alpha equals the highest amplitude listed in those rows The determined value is 158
